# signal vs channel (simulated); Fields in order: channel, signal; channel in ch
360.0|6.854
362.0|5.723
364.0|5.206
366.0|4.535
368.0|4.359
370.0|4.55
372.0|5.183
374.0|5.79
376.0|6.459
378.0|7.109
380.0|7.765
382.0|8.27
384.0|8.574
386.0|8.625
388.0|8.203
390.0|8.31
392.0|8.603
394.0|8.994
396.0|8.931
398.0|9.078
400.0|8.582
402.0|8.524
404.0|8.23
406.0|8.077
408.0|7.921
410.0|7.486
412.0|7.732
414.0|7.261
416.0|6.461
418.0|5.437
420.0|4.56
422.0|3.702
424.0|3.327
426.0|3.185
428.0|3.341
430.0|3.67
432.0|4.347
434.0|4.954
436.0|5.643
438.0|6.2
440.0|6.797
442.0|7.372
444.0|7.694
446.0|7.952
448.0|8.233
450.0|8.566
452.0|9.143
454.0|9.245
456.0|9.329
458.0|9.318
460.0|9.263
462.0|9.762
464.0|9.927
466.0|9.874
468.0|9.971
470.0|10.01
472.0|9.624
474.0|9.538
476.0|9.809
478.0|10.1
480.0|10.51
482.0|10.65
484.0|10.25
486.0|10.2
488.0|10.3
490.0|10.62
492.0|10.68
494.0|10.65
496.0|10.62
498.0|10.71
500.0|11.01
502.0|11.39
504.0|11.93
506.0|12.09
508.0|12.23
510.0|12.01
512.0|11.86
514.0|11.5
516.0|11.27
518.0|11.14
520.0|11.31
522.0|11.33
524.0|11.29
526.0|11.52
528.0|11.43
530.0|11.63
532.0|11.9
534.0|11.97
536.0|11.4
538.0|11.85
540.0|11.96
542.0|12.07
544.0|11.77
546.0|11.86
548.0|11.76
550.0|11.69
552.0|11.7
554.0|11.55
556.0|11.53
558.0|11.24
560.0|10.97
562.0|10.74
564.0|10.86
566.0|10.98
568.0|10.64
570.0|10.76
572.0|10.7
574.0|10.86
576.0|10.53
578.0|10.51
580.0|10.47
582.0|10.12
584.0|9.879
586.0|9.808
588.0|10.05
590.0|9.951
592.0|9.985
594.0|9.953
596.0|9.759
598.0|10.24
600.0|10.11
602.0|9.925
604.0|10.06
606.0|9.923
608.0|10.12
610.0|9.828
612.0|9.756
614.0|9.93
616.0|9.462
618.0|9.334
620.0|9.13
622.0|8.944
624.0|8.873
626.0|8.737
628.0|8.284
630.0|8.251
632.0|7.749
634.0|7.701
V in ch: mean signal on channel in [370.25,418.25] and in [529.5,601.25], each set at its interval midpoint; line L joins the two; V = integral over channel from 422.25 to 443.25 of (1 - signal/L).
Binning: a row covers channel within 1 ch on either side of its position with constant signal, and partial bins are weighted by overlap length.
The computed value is 8.9 ch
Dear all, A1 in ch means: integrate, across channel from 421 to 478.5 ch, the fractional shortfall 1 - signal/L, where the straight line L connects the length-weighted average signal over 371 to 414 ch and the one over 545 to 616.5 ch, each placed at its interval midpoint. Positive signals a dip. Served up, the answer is 7.9 ch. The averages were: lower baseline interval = 7.91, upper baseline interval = 10.5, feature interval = 7.56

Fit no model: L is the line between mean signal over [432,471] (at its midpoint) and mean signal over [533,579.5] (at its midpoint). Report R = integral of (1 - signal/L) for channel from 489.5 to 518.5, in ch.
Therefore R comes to -4.6 ch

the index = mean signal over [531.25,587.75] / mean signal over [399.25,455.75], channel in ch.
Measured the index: 1.7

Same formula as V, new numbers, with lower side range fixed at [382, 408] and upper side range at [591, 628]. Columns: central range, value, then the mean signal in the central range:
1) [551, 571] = -3.66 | 11.1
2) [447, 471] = -1.43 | 9.39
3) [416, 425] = 4.32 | 4.5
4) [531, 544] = -3.64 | 11.9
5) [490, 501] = -2.04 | 10.7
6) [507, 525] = -4.72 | 11.5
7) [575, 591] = -1.13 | 10.2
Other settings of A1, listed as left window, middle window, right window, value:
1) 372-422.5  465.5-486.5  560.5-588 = -2.8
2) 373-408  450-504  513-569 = -0.3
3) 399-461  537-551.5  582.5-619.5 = -4.9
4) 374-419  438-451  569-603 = 1.3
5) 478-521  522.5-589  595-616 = -4.3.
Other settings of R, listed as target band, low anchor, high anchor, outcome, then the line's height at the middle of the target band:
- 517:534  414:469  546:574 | -2.61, 9.94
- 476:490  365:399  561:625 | -2.79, 8.6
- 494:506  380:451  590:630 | -4.57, 8.09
